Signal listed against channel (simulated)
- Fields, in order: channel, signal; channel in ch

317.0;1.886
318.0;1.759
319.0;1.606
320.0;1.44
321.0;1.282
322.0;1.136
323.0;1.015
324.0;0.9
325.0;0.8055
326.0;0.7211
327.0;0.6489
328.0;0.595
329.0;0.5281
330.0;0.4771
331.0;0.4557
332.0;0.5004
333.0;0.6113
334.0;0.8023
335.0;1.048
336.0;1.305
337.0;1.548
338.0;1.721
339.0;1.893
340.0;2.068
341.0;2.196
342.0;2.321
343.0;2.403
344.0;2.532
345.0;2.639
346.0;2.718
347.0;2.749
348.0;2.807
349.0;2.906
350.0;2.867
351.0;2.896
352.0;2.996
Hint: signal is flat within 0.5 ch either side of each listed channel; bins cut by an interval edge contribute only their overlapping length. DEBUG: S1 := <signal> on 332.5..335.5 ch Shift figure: 0.821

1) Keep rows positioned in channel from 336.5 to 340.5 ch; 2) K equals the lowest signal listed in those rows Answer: 1.548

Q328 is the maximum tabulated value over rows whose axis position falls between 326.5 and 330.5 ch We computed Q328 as 0.6489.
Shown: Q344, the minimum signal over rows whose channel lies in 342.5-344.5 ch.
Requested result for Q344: 2.403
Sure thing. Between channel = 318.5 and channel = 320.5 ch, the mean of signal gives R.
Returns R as 1.52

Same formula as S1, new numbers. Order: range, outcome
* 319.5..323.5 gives 1.22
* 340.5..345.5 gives 2.42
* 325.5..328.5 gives 0.655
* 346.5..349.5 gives 2.82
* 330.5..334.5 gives 0.592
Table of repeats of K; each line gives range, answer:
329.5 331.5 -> 0.4557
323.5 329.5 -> 0.5281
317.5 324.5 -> 0.9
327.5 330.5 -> 0.4771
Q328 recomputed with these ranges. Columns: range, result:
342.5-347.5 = 2.749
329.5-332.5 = 0.5004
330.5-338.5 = 1.721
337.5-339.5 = 1.893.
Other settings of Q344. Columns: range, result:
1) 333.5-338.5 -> 0.8023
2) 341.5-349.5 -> 2.321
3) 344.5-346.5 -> 2.639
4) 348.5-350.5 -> 2.867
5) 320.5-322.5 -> 1.136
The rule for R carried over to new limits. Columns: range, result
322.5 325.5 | 0.907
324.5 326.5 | 0.763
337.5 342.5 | 2.04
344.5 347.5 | 2.7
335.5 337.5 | 1.43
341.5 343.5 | 2.36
